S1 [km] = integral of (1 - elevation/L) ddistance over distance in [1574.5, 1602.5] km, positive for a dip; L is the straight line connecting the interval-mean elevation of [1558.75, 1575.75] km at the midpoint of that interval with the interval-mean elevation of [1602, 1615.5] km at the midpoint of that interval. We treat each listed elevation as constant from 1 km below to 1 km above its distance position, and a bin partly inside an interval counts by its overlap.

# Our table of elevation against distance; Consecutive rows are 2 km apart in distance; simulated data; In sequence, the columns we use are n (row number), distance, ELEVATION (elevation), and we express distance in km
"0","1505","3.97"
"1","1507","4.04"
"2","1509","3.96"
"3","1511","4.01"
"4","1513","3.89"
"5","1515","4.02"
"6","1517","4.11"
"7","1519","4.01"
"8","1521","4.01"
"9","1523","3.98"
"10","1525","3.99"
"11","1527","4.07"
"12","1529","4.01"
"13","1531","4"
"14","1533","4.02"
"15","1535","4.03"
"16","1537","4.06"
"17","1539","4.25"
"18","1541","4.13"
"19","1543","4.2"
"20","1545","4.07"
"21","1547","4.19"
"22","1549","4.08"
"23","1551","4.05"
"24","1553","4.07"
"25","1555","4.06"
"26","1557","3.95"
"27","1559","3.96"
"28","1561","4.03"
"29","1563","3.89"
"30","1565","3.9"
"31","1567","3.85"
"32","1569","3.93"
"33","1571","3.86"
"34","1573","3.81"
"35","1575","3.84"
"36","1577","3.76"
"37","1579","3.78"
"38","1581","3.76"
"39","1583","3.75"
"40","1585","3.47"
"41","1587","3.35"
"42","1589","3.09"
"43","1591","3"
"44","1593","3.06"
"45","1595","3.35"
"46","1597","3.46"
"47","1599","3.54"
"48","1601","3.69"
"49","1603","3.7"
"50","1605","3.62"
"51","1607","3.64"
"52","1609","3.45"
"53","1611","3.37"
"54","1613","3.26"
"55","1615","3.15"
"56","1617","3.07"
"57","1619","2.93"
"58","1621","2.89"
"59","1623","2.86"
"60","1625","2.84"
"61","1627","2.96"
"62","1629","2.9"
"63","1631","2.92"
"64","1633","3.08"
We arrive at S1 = 1.4 km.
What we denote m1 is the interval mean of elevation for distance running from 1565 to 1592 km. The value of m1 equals 3.64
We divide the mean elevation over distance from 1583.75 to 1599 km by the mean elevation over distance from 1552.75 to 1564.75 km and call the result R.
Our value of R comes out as 0.82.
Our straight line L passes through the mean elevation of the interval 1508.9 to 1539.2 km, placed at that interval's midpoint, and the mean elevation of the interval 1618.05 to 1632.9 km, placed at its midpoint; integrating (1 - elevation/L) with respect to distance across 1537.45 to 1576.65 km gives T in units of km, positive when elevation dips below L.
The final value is -3.67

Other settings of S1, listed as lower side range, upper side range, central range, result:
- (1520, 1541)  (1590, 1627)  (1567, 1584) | -1.0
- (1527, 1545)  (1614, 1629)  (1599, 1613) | -1.7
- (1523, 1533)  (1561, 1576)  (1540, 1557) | -0.7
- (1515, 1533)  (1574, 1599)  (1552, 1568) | -1.1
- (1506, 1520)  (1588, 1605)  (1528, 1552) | -1.8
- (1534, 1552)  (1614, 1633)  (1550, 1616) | -2.1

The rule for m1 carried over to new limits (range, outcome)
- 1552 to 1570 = 3.96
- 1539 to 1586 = 3.94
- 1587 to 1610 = 3.42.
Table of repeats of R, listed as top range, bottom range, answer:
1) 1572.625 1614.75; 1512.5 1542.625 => 0.87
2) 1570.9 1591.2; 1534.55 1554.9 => 0.88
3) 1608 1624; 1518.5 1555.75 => 0.77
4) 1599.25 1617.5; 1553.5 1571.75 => 0.88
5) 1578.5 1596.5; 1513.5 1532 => 0.84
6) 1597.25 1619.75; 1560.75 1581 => 0.88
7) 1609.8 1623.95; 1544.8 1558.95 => 0.76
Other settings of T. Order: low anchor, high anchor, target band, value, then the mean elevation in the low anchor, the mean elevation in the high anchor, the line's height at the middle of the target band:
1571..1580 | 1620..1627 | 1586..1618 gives -0.8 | 3.8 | 2.88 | 3.29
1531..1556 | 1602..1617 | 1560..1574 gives -0.1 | 4.1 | 3.43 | 3.86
